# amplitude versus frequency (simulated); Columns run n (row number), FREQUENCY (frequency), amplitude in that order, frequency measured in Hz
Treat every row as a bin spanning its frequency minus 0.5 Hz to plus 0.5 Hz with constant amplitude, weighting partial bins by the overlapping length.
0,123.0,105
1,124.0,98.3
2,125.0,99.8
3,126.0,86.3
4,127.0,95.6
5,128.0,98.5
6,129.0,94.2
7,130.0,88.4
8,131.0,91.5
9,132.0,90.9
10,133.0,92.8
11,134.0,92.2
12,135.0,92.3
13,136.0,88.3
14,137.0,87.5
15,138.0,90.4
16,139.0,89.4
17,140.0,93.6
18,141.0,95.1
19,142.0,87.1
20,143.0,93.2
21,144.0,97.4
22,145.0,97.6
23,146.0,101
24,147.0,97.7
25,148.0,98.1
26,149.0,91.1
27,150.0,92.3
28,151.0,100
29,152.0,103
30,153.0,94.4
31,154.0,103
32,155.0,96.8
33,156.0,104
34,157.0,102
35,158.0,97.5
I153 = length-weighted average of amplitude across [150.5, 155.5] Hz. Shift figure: 99.4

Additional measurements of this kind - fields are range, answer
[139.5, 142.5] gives 91.9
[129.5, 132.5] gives 90.3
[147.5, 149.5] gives 94.6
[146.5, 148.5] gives 97.9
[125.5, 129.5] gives 93.7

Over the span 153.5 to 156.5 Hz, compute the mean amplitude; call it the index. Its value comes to 101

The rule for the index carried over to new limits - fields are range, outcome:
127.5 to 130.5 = 93.7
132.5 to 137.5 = 90.6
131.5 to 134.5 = 92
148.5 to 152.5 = 96.6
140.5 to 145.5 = 94.1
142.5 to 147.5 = 97.4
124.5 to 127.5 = 93.9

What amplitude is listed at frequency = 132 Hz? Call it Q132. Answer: 90.9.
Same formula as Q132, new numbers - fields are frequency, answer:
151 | 100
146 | 101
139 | 89.4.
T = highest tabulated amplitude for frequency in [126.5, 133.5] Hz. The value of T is 98.5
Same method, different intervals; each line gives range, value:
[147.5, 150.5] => 98.1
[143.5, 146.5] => 101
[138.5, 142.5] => 95.1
